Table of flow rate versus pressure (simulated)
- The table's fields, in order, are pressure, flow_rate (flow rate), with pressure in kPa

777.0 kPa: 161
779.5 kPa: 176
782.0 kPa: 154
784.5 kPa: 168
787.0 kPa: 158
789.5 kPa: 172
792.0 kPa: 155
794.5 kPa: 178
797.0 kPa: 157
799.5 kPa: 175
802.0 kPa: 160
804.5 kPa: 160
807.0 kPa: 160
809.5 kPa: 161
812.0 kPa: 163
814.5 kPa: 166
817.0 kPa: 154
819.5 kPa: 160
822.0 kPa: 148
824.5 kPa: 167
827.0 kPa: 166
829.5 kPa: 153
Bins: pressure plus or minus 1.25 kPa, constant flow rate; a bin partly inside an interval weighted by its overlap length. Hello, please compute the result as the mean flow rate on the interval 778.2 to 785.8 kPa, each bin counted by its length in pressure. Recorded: 166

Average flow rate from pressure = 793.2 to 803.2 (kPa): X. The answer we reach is 167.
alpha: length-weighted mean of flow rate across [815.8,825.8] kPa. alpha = 157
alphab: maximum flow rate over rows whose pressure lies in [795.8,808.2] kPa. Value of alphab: 175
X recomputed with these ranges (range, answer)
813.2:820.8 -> 160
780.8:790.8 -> 163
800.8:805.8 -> 160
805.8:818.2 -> 161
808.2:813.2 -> 162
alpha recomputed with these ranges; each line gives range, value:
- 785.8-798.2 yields 164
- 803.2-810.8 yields 160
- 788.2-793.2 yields 164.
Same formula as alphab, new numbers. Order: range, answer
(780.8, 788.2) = 168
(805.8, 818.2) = 166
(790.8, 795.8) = 178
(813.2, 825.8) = 167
